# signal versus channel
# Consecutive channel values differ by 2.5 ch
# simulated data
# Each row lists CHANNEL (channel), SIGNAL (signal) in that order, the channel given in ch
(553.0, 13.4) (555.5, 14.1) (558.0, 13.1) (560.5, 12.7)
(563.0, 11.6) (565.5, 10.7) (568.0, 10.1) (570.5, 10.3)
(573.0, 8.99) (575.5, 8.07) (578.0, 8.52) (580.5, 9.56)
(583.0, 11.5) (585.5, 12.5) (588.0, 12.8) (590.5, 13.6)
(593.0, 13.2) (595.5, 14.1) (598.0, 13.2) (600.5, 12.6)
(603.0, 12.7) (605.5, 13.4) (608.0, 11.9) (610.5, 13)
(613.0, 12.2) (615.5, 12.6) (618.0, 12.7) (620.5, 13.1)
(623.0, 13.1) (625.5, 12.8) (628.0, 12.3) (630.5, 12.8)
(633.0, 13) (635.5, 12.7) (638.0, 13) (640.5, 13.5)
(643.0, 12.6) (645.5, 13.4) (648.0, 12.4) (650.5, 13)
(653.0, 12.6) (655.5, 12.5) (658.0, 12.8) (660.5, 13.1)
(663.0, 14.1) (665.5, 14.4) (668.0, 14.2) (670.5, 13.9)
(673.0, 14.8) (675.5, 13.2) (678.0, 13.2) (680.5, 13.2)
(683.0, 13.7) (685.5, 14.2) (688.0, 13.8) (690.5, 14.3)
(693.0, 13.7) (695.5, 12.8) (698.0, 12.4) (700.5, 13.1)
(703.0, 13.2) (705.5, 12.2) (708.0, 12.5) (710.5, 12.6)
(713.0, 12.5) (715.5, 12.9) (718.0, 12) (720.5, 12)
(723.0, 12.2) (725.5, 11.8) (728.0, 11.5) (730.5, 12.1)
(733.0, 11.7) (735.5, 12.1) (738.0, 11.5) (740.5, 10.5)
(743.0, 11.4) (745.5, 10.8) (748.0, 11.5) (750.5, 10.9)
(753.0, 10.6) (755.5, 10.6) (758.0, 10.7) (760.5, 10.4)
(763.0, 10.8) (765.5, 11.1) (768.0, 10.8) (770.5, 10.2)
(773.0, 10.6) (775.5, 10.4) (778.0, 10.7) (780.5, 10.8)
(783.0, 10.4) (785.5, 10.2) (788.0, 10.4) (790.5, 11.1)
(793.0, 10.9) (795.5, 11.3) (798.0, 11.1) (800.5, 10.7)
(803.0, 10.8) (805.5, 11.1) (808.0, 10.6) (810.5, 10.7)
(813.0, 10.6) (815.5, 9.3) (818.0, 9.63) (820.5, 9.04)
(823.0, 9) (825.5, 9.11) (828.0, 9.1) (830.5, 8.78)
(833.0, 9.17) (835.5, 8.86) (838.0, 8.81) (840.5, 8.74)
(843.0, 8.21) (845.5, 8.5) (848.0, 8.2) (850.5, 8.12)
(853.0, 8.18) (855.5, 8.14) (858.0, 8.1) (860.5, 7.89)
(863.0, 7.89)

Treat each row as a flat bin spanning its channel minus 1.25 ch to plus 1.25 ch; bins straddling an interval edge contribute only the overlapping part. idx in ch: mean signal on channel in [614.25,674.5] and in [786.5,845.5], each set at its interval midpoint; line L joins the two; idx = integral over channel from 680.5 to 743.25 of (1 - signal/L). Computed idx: -3.6 ch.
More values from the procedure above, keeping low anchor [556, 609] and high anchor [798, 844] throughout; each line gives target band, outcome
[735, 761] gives -1.84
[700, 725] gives -4.52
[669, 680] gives -2.87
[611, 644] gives -4.36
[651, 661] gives -1.52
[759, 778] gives -1.02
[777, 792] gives -1.00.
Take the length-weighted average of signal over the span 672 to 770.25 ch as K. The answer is 12.2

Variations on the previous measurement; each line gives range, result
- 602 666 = 12.9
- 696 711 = 12.7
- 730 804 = 10.9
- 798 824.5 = 10.2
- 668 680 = 13.8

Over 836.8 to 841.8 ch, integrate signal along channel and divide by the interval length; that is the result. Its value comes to 8.77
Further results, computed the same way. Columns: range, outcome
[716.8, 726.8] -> 12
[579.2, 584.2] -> 10.5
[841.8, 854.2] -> 8.24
